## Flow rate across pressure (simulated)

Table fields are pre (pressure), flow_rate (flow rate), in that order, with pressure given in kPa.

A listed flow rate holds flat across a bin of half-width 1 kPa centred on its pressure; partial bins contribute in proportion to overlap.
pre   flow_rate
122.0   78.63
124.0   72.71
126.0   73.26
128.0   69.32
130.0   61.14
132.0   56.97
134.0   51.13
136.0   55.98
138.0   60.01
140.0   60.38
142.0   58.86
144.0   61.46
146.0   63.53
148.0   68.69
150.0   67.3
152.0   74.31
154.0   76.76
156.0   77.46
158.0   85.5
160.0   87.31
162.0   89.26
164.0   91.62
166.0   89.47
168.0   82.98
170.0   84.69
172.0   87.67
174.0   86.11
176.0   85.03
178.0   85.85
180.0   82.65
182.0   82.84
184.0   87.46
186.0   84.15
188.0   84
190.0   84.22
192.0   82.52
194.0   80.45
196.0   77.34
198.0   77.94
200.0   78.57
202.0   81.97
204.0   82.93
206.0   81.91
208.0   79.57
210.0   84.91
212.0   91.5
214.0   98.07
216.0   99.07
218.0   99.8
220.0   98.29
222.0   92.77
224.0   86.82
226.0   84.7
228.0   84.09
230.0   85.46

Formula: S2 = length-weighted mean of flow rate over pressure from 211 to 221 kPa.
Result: 97.3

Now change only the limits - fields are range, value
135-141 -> 58.8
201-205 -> 82.5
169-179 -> 85.9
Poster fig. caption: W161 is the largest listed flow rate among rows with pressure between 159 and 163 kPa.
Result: 89.26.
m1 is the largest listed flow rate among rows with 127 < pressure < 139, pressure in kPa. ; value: 69.32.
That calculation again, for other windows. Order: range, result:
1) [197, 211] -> 84.91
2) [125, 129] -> 73.26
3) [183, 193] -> 87.46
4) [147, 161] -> 87.31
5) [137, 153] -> 74.31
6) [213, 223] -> 99.8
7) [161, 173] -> 91.62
